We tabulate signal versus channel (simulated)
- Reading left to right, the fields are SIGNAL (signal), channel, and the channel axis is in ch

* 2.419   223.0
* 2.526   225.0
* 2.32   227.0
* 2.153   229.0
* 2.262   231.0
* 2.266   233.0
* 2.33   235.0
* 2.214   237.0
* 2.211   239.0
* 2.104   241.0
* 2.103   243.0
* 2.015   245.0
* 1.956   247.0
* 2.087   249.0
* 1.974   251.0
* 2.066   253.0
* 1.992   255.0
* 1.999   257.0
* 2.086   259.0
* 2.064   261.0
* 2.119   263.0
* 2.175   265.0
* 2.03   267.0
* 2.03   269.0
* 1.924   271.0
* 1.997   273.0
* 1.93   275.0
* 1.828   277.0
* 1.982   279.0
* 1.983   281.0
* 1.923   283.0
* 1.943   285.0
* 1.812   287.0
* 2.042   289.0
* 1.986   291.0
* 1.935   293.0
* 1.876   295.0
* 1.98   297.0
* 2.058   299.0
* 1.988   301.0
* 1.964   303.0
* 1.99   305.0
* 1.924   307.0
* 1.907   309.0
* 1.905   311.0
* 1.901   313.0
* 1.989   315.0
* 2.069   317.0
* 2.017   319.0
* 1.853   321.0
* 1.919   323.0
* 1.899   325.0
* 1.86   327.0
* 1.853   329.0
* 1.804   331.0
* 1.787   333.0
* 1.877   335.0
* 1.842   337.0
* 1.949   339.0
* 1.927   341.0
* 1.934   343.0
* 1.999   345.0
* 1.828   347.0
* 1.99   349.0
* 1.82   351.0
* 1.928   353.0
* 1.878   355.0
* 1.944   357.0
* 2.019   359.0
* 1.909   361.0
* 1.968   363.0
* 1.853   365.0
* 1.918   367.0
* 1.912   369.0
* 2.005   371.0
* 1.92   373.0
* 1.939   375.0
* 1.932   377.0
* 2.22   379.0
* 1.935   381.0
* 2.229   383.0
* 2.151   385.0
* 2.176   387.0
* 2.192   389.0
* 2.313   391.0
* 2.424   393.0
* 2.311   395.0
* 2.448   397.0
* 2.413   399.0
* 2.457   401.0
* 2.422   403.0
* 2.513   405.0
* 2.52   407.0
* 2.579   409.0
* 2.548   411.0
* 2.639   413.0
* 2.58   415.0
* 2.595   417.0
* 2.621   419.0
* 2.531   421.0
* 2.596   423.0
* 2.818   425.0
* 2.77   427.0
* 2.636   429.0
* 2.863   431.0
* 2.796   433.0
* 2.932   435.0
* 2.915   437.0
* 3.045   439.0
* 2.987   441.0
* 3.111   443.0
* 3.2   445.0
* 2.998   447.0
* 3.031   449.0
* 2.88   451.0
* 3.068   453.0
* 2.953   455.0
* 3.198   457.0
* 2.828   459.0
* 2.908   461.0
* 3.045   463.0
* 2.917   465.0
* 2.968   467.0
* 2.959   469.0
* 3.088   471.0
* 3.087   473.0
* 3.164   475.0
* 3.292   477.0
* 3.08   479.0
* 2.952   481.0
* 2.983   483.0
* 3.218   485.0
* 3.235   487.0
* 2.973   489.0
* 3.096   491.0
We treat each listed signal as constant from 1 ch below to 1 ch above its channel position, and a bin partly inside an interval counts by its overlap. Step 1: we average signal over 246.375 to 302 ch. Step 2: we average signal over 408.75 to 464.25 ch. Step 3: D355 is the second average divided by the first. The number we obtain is 1.43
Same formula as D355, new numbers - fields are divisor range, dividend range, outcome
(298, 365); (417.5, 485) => 1.53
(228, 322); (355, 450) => 1.21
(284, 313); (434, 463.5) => 1.54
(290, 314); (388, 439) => 1.33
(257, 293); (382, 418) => 1.21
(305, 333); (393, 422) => 1.31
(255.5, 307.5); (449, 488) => 1.53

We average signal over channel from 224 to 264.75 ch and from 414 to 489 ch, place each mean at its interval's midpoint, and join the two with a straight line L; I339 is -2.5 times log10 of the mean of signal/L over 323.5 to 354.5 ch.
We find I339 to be 0.31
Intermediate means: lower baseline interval 2.14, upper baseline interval 2.94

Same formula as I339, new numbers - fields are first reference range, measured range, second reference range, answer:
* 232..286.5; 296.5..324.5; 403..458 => 0.161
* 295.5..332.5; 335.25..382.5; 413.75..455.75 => 0.172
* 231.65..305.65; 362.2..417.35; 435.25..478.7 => 0.189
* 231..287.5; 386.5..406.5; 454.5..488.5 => 0.138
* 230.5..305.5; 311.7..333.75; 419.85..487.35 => 0.207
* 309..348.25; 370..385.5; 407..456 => 0.151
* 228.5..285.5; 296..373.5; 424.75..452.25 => 0.252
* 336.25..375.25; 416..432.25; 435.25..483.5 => -0.012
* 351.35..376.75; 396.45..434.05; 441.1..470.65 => -0.030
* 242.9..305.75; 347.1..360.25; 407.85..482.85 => 0.247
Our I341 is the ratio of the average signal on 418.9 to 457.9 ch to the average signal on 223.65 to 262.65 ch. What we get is 1.35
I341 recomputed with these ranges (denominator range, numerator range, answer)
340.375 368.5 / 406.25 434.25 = 1.38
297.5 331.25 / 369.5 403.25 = 1.13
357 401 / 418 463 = 1.37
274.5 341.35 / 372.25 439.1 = 1.28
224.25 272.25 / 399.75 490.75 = 1.36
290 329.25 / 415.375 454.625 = 1.47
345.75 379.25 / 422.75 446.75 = 1.50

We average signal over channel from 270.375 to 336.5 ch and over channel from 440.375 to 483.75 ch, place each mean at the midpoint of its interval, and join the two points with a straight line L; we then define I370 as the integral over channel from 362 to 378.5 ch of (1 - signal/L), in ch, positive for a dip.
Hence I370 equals 3.1 ch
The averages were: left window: 1.93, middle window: 1.94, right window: 3.03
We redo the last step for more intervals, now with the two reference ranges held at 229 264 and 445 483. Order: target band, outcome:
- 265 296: 4.1 ch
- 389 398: 1.2 ch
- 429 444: -0.1 ch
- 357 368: 2.8 ch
